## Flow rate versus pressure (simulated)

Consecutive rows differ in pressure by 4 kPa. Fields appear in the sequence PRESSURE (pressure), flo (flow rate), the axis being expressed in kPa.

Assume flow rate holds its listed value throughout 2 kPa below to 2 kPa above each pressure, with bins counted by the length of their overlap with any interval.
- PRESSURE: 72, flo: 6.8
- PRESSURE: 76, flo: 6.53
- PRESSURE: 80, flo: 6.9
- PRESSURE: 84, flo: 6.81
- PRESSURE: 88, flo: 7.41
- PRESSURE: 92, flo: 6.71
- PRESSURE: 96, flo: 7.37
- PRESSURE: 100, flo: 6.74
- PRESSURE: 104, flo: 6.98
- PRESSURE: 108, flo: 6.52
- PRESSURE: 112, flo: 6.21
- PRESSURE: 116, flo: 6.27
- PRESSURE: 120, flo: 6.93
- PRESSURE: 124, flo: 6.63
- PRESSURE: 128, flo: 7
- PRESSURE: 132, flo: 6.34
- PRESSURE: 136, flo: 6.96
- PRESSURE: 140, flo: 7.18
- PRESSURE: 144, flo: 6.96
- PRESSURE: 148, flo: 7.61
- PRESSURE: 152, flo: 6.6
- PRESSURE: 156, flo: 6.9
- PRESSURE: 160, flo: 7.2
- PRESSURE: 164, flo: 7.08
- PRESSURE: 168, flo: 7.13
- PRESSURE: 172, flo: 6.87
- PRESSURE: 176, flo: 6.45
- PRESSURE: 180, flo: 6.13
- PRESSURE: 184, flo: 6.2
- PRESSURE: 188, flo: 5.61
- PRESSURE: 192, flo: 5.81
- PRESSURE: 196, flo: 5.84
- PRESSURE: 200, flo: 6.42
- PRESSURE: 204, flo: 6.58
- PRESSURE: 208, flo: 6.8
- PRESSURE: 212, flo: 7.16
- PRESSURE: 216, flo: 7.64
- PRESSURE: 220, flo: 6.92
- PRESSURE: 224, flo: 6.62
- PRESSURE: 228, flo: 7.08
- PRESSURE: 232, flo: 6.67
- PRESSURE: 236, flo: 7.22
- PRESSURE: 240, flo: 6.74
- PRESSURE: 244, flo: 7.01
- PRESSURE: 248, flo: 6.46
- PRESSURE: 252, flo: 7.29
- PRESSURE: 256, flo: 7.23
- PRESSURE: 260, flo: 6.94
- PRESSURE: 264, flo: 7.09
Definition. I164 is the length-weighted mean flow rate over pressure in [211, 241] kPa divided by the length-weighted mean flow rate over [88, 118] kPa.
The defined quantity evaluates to 1.04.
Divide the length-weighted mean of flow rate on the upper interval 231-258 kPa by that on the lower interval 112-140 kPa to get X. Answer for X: 1.04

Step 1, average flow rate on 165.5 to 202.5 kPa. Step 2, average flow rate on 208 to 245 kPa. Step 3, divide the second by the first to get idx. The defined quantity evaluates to 1.11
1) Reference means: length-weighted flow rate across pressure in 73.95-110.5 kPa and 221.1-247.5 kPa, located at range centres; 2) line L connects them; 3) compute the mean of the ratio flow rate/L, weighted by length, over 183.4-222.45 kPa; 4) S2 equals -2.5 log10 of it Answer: 0.06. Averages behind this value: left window 6.88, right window 6.87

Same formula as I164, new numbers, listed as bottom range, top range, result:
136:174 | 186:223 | 0.93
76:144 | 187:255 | 0.99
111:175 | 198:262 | 1.01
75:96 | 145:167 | 1.02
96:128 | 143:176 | 1.05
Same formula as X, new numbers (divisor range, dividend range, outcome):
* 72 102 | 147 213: 0.95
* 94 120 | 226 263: 1.04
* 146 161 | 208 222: 1.02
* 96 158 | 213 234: 1.03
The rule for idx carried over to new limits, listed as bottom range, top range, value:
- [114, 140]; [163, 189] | 0.97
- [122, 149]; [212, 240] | 1.01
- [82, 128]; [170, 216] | 0.94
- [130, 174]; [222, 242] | 0.98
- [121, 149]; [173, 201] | 0.88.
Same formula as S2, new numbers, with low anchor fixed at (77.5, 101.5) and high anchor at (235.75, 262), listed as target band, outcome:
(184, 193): 0.20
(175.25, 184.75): 0.12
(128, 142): 0.02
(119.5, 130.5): 0.03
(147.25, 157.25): 0.00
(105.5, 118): 0.10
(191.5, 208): 0.12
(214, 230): -0.01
